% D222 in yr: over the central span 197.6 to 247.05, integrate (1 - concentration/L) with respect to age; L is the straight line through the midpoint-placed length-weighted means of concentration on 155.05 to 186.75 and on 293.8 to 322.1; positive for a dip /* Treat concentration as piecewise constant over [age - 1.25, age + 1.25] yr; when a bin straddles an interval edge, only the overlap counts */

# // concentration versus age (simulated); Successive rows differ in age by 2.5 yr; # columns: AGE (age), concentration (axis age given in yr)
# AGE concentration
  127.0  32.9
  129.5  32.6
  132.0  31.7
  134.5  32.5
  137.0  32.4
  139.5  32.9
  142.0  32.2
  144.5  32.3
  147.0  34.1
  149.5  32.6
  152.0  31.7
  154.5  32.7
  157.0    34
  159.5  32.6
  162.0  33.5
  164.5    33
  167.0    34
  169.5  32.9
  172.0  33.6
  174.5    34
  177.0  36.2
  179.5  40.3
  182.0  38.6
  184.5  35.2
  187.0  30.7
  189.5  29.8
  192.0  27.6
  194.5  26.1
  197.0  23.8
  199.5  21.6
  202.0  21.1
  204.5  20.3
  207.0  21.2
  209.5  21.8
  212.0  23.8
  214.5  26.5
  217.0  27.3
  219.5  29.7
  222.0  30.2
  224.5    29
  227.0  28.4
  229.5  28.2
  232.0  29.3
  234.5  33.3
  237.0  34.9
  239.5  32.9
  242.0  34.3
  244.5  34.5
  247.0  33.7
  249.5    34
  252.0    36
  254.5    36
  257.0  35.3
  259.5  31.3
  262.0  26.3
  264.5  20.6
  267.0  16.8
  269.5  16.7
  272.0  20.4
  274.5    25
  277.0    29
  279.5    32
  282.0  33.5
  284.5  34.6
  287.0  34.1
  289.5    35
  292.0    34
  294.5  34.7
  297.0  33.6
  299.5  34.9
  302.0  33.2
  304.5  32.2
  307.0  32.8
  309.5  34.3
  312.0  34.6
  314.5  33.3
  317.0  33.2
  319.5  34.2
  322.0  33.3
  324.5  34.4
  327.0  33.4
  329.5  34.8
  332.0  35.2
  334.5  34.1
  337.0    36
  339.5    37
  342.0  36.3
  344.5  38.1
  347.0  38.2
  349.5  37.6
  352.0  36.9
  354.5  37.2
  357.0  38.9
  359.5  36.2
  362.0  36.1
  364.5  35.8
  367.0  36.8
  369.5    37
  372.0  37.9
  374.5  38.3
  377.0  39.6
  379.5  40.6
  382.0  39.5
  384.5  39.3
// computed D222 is 9.2 yr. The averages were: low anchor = 34.6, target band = 27.9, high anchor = 33.7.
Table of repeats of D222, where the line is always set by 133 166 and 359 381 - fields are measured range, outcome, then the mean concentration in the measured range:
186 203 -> 4.0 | 25.8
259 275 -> 6.1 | 21.9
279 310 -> 1.9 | 33.8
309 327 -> 1.3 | 33.8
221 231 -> 1.6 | 28.9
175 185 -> -1.2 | 37.5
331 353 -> 0.3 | 36.6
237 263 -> 1.1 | 33.6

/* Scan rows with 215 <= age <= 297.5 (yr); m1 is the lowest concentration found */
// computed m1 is 16.7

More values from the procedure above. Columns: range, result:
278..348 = 32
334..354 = 34.1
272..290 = 20.4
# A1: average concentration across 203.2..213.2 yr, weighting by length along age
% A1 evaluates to 21.8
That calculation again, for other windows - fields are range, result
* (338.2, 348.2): 37.4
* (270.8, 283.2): 28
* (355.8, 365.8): 36.7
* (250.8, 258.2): 35.8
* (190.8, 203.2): 24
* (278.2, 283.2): 32.7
